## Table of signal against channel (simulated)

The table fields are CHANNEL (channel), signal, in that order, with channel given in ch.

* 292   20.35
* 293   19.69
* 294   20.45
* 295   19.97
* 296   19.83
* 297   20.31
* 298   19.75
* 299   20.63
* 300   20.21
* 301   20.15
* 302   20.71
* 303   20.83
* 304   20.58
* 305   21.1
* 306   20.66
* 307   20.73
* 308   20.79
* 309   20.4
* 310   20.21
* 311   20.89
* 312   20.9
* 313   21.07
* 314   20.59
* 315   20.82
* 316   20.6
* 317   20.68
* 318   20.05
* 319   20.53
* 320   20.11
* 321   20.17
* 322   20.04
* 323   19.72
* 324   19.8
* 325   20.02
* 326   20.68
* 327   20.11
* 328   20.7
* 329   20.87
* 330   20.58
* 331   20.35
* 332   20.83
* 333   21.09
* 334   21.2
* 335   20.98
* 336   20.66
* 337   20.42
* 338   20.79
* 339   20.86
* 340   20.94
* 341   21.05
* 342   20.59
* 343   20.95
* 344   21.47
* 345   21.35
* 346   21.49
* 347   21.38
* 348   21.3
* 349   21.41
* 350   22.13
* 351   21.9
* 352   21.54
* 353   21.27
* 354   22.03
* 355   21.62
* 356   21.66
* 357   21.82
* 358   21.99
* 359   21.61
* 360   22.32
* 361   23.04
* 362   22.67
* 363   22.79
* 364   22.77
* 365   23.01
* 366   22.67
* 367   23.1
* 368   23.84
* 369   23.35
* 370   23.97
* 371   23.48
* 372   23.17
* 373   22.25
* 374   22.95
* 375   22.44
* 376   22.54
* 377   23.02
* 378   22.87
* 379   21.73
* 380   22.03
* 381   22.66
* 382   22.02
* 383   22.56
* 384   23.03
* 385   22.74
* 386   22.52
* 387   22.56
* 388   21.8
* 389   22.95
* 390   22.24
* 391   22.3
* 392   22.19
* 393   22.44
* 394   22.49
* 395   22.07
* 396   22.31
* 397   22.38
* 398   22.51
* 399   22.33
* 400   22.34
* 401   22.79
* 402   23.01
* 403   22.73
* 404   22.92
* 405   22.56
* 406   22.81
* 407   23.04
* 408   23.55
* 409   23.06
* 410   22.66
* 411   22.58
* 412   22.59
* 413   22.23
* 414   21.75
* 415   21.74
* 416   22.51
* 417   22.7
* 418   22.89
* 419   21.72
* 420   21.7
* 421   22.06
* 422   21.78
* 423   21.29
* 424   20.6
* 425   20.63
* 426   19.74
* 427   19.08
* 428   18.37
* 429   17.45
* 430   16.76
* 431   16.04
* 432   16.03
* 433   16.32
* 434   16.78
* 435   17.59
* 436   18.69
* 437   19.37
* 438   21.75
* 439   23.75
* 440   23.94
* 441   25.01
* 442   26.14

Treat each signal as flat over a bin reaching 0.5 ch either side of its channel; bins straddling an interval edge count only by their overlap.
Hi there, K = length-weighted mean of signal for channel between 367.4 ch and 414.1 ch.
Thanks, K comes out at 22.7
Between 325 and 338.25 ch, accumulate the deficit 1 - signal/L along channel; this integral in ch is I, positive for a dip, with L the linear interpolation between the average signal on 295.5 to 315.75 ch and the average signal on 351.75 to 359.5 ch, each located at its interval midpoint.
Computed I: 0.3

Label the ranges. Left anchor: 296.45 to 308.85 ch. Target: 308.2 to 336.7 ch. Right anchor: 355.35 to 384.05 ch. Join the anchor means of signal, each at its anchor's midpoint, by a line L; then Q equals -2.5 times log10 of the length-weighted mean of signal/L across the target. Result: 0.03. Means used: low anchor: 20.5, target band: 20.5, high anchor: 22.7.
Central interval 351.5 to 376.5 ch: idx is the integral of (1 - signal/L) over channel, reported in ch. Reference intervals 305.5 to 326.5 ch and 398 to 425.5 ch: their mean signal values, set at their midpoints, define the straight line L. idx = -1.36 ch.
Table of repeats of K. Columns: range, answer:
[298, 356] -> 20.8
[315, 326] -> 20.2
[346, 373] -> 22.4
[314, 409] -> 21.9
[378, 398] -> 22.4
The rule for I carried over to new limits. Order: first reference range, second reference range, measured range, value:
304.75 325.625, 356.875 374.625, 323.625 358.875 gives 1.0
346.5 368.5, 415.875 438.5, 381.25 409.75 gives -2.5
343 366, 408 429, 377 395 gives -0.6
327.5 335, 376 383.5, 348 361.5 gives -0.2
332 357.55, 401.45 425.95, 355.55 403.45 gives -1.8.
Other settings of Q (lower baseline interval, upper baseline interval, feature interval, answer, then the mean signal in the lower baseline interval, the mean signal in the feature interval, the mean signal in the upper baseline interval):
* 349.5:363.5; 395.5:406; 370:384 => -0.02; 22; 22.7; 22.6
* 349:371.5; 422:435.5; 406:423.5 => -0.17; 22.5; 22.4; 18.3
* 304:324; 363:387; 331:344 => 0.03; 20.5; 20.9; 22.8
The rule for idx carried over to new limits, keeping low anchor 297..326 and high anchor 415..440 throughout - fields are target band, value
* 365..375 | -1.5 ch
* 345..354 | -0.6 ch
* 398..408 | -1.4 ch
